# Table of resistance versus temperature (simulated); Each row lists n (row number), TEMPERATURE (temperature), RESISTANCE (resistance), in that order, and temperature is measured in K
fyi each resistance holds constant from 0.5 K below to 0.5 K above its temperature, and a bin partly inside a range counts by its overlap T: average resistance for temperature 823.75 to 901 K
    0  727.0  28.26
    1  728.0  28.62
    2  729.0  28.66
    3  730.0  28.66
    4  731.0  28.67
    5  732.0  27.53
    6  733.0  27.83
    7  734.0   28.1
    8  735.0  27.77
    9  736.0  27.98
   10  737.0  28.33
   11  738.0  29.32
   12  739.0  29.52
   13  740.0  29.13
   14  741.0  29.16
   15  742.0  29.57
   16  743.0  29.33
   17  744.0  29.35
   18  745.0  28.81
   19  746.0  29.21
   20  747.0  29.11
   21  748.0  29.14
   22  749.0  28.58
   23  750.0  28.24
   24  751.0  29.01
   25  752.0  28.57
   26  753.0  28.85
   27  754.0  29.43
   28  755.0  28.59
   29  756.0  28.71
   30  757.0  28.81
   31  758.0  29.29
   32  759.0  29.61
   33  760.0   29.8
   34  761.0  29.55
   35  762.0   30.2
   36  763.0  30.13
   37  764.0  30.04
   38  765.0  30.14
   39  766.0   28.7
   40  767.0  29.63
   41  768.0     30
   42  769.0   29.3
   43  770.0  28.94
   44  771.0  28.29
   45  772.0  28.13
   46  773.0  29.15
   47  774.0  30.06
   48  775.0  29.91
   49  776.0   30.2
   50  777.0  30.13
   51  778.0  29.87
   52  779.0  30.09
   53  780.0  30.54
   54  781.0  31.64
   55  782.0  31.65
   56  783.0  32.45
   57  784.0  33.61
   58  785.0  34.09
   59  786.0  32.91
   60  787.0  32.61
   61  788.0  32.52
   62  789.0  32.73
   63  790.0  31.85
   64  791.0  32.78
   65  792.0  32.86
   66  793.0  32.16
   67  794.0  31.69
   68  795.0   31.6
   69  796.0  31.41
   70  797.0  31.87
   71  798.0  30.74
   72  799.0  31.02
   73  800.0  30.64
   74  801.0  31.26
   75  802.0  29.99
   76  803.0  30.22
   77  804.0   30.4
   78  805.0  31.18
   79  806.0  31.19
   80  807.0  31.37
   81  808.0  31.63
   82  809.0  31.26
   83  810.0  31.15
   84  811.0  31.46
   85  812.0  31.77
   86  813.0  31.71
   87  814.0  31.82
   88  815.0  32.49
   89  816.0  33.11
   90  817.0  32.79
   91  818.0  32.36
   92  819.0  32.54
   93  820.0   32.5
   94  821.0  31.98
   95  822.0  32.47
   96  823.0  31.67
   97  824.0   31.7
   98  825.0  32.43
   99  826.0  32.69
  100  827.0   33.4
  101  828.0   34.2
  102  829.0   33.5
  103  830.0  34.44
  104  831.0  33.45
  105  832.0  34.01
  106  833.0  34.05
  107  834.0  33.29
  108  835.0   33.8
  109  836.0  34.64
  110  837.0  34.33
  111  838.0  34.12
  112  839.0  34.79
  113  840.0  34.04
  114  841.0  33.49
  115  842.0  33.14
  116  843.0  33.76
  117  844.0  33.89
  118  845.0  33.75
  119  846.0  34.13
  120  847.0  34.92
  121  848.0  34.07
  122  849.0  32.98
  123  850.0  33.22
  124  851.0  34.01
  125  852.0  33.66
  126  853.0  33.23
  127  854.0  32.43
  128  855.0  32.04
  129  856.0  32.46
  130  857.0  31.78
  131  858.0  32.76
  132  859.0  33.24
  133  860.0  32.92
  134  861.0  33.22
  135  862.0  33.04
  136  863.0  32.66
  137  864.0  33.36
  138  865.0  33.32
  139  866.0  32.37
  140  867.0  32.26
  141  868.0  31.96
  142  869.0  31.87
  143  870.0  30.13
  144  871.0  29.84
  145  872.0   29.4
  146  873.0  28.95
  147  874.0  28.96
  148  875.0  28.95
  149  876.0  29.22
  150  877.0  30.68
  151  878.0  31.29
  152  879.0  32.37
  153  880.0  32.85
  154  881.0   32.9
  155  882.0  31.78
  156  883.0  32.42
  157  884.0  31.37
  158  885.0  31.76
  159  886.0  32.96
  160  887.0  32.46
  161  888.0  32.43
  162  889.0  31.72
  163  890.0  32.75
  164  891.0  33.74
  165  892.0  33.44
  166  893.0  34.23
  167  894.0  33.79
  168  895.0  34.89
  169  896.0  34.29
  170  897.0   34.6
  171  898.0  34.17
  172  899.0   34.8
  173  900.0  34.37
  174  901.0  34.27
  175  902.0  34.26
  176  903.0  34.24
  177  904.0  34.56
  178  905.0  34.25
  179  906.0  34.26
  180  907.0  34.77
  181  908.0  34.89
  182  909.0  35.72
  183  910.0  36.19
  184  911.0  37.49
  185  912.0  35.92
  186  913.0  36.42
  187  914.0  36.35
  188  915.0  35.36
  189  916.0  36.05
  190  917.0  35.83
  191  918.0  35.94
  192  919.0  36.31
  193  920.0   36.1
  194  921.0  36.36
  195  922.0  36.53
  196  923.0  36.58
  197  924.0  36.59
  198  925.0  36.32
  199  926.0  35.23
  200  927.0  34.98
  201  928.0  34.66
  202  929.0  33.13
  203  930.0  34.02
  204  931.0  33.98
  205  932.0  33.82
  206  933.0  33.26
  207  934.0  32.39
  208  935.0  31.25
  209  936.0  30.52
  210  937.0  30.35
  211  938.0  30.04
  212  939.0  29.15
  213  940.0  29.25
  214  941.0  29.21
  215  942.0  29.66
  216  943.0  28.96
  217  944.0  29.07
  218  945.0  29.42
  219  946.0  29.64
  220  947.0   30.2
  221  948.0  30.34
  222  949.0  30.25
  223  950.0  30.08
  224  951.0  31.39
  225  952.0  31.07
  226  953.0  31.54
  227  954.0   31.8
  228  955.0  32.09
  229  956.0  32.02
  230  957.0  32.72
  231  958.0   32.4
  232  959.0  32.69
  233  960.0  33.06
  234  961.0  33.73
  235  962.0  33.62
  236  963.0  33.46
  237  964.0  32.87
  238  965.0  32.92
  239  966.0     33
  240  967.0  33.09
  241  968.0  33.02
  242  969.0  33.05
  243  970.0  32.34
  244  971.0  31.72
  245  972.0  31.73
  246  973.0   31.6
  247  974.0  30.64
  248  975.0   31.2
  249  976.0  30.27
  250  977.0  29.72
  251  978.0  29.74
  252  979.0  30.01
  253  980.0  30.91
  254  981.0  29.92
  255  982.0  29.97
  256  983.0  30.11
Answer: 32.9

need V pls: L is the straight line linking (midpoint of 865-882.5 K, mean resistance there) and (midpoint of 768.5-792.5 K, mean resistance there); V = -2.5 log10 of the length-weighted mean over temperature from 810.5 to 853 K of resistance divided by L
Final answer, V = -0.07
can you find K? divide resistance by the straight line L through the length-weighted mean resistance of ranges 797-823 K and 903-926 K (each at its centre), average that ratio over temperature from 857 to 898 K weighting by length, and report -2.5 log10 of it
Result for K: 0.07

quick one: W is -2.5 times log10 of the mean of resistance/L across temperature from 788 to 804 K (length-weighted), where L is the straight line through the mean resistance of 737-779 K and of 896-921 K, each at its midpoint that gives -0.02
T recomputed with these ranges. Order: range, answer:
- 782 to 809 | 31.8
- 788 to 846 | 32.5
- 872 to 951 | 33.1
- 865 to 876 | 30.5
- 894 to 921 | 35.2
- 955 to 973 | 32.7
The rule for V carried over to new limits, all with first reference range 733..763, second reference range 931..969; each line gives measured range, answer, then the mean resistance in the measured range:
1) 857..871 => -0.069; 32.4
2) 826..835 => -0.127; 33.7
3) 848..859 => -0.090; 32.9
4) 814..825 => -0.086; 32.3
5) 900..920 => -0.144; 35.4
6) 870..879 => 0.026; 29.8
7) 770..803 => -0.062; 31.2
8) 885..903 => -0.097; 33.7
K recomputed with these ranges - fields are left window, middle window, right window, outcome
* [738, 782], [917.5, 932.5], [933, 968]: -0.14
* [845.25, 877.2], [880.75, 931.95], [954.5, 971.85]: -0.07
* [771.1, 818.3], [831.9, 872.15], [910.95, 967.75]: -0.04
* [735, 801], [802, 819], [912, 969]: -0.03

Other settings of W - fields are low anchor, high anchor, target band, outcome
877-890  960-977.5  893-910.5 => -0.08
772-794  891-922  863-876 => 0.10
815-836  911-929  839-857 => 0.01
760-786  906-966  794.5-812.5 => -0.01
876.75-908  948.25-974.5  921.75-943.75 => 0.00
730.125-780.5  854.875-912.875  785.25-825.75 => -0.04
